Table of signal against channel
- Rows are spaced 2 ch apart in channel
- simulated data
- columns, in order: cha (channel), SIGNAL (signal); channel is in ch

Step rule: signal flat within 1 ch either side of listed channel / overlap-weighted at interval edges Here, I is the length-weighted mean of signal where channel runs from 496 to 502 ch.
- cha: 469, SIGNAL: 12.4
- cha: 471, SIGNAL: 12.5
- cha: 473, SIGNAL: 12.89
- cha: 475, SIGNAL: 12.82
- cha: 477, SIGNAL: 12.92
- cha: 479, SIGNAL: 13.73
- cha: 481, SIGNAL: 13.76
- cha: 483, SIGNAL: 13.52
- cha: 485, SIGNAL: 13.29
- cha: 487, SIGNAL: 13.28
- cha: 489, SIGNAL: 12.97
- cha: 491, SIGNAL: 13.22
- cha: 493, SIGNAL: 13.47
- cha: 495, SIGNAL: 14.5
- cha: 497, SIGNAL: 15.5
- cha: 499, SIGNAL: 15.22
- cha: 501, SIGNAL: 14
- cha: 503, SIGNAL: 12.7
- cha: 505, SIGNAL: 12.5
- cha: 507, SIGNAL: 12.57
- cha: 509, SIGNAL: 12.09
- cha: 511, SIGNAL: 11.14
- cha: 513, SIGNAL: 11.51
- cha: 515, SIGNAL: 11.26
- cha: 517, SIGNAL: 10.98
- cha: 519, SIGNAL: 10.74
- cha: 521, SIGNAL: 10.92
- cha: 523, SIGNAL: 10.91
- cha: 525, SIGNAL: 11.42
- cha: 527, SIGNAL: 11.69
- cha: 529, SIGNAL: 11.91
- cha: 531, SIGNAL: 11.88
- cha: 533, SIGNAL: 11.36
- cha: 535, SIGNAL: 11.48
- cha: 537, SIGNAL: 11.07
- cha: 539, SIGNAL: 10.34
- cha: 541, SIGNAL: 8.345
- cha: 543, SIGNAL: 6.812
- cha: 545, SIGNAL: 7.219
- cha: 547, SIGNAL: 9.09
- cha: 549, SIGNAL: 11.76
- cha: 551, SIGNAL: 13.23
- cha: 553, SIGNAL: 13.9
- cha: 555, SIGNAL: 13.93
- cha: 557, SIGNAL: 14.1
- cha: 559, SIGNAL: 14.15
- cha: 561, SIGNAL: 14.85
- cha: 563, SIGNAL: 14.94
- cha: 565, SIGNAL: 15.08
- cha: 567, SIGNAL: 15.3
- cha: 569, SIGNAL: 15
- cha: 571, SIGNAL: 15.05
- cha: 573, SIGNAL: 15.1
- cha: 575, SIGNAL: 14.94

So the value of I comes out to 14.9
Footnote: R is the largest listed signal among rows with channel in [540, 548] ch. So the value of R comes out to 9.09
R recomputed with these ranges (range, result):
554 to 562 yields 14.85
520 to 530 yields 11.91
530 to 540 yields 11.88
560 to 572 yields 15.3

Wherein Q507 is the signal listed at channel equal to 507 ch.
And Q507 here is 12.57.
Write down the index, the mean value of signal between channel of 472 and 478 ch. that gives 12.9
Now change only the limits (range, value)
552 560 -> 14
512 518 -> 11.2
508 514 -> 11.6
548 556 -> 13.2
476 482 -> 13.5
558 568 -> 14.9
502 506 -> 12.6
